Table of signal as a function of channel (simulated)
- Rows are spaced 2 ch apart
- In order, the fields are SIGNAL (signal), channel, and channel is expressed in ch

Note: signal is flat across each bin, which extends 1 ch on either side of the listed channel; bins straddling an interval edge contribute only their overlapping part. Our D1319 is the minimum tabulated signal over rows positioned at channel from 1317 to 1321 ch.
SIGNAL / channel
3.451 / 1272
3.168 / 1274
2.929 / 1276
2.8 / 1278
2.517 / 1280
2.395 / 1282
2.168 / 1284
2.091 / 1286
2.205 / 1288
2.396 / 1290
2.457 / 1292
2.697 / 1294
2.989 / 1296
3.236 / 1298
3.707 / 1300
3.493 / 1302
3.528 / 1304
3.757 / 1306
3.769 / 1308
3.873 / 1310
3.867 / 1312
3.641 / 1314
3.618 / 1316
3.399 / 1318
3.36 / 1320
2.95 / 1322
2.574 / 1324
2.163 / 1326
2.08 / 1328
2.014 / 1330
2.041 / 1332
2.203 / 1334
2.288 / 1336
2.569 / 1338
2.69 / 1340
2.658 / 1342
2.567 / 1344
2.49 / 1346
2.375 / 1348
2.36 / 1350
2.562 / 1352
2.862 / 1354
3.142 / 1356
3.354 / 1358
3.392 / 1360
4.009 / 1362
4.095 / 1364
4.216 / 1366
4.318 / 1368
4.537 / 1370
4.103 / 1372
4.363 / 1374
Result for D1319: 3.36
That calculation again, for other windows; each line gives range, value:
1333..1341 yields 2.203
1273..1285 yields 2.168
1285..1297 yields 2.091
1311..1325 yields 2.574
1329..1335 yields 2.014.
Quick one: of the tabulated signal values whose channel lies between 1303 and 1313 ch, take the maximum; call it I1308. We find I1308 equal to 3.873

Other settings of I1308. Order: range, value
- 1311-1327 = 3.867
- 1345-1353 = 2.562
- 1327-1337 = 2.288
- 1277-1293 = 2.8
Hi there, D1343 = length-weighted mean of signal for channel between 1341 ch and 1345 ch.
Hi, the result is 2.61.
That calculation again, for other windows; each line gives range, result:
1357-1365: 3.71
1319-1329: 2.63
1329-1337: 2.14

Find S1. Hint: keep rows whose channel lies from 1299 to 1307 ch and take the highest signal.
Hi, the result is 3.757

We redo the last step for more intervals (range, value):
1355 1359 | 3.354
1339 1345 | 2.69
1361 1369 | 4.318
